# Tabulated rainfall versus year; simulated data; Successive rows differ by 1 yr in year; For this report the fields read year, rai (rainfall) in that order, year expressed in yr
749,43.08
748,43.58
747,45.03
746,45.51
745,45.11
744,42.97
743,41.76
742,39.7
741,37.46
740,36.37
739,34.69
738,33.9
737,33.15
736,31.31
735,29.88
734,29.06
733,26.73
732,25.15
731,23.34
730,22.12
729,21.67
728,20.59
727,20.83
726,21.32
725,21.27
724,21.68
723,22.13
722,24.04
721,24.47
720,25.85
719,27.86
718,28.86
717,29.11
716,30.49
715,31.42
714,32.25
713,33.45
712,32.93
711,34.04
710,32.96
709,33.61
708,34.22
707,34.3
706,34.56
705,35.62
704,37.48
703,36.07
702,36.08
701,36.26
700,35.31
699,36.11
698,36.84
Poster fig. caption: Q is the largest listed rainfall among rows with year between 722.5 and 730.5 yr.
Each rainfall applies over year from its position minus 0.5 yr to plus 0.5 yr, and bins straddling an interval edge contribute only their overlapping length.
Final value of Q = 22.13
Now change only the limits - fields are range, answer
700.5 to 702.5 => 36.26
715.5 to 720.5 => 30.49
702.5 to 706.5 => 37.48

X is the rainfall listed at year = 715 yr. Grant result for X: 31.42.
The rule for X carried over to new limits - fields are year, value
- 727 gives 20.83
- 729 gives 21.67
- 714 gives 32.25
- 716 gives 30.49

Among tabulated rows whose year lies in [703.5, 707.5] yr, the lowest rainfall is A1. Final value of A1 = 34.3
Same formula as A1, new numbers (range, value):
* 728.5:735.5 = 21.67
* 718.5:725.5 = 21.27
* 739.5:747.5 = 36.37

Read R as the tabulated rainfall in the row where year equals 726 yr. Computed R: 21.32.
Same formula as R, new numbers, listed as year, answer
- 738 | 33.9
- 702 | 36.08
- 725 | 21.27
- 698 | 36.84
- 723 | 22.13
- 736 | 31.31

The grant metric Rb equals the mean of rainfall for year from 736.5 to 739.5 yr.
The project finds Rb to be 33.9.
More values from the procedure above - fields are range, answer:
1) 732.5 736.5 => 29.2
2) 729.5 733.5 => 24.3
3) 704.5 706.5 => 35.1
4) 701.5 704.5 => 36.5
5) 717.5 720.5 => 27.5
